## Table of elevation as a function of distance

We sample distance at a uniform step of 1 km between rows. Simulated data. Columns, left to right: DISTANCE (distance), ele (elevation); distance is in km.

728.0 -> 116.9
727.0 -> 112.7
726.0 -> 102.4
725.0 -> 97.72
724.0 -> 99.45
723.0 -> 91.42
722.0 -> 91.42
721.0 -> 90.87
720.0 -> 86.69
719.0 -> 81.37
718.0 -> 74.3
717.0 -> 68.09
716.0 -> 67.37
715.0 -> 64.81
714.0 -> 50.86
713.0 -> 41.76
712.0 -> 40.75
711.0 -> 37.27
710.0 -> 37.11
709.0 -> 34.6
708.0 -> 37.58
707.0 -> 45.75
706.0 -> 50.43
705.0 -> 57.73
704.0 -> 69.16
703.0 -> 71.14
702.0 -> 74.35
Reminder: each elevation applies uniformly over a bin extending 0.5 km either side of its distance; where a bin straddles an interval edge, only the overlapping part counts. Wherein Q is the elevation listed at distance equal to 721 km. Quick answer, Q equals 90.87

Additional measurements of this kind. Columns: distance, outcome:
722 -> 91.42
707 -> 45.75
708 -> 37.58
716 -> 67.37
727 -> 112.7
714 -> 50.86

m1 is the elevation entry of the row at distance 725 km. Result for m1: 97.72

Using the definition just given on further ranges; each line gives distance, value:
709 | 34.6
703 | 71.14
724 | 99.45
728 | 116.9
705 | 57.73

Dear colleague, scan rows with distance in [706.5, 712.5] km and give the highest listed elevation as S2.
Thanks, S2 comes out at 45.75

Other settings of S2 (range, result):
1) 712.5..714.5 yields 50.86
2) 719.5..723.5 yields 91.42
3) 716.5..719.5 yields 81.37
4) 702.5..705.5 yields 71.14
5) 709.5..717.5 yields 68.09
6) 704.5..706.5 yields 57.73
